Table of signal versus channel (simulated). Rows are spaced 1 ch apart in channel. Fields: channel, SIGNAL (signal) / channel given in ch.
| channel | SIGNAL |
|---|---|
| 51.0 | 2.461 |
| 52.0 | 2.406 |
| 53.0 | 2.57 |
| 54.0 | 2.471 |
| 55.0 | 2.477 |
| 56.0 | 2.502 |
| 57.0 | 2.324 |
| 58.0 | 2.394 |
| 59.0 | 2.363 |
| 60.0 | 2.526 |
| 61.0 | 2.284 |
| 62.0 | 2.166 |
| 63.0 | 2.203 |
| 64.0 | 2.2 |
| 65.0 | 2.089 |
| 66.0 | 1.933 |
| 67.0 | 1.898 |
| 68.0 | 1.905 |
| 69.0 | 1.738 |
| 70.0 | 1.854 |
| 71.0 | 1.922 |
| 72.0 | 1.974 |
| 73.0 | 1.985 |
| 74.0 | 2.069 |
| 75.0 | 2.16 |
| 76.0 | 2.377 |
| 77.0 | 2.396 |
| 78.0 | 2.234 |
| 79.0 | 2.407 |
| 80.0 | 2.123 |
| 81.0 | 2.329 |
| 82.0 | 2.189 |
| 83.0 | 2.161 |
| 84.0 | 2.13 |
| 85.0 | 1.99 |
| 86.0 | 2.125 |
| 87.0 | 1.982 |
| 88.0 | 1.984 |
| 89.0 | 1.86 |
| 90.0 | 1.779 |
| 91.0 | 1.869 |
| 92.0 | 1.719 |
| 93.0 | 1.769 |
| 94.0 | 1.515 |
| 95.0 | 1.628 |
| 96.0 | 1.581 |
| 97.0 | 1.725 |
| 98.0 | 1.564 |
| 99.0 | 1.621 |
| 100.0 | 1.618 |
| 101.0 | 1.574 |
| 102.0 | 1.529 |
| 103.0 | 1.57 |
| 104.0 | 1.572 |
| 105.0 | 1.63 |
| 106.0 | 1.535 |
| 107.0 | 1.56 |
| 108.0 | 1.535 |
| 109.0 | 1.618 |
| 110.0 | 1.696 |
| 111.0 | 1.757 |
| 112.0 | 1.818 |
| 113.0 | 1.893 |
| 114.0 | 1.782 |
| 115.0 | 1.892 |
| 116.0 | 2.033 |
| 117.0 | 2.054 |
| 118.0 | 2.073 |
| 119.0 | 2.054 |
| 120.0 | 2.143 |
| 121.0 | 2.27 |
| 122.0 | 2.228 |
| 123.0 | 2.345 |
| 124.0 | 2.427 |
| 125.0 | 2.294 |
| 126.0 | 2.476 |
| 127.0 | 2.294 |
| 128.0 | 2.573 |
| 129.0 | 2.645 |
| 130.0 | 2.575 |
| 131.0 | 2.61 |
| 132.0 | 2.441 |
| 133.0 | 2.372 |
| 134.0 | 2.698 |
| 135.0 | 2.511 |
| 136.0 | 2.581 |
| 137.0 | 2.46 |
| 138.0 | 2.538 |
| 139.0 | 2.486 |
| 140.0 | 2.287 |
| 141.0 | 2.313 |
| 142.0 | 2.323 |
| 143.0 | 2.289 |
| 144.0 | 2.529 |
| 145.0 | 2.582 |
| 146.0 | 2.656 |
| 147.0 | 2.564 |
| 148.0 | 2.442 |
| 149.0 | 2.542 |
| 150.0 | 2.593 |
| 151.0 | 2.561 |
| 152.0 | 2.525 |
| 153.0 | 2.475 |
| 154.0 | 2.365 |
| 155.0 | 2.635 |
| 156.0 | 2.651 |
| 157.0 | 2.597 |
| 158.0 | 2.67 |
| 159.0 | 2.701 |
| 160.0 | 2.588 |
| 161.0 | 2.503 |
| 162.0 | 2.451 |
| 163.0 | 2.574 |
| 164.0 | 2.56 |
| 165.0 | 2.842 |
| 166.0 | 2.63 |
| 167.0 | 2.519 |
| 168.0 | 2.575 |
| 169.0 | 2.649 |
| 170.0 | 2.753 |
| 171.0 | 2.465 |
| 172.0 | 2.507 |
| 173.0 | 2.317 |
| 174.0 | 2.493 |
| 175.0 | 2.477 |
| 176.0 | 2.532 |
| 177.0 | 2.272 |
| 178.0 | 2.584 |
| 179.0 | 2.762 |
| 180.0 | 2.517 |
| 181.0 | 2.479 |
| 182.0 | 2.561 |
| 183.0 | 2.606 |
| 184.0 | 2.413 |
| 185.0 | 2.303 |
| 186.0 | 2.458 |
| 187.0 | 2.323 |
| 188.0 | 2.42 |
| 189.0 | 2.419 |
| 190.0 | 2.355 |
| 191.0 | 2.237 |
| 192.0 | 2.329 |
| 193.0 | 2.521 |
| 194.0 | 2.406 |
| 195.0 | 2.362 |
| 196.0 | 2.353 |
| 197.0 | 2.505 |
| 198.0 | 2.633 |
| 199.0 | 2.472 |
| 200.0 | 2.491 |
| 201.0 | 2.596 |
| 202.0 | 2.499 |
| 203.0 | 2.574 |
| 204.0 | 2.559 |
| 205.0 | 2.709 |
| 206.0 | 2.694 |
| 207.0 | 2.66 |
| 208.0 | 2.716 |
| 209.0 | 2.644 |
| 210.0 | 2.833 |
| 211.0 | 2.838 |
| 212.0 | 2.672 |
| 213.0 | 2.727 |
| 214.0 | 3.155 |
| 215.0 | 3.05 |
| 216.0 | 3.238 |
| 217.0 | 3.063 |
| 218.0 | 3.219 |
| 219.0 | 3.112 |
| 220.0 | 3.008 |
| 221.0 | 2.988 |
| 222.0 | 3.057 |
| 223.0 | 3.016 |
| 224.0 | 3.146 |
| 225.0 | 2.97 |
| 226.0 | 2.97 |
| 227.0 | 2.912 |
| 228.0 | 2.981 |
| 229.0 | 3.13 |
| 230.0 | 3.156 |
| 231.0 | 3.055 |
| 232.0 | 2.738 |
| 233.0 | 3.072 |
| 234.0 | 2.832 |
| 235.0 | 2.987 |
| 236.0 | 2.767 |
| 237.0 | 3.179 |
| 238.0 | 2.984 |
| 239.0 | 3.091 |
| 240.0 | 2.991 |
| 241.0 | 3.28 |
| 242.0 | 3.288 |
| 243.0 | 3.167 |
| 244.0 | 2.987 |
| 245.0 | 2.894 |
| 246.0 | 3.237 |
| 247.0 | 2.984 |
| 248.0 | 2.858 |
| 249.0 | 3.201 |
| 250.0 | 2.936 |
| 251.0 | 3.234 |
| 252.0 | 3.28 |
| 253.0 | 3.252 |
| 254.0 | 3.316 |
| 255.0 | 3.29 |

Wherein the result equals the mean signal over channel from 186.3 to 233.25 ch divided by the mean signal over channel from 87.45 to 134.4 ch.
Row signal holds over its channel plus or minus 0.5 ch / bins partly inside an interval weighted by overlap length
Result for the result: 1.41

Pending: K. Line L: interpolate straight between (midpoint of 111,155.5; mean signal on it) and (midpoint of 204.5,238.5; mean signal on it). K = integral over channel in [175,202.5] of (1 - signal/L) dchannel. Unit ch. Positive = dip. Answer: 2.7 ch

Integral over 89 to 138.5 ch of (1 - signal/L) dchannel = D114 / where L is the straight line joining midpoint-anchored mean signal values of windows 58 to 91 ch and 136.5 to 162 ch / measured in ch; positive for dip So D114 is 7.0 ch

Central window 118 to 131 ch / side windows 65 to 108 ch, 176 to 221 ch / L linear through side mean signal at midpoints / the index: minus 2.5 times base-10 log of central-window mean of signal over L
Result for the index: -0.108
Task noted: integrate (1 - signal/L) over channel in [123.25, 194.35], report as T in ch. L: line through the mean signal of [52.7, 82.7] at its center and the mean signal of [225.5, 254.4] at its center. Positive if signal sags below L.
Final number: 4.0 ch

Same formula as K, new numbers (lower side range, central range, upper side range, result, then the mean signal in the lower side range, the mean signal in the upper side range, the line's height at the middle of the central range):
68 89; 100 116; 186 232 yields 4.1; 2.1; 2.75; 2.24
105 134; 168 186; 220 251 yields 0.4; 2.11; 3.03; 2.57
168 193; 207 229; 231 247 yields -1.0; 2.47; 3.03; 2.83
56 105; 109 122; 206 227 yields 1.6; 1.98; 2.95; 2.23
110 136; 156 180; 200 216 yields -0.6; 2.25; 2.74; 2.51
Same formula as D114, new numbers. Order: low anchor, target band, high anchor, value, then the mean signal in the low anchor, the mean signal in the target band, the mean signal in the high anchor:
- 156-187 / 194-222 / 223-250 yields 0.7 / 2.54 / 2.75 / 3.03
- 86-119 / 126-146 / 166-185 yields -3.7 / 1.74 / 2.48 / 2.52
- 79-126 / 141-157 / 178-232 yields -1.8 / 1.88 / 2.51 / 2.71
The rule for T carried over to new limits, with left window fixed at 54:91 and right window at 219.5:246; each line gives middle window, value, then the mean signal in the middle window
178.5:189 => 1.05 ch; 2.48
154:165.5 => 0.09 ch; 2.6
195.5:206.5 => 1.16 ch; 2.55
